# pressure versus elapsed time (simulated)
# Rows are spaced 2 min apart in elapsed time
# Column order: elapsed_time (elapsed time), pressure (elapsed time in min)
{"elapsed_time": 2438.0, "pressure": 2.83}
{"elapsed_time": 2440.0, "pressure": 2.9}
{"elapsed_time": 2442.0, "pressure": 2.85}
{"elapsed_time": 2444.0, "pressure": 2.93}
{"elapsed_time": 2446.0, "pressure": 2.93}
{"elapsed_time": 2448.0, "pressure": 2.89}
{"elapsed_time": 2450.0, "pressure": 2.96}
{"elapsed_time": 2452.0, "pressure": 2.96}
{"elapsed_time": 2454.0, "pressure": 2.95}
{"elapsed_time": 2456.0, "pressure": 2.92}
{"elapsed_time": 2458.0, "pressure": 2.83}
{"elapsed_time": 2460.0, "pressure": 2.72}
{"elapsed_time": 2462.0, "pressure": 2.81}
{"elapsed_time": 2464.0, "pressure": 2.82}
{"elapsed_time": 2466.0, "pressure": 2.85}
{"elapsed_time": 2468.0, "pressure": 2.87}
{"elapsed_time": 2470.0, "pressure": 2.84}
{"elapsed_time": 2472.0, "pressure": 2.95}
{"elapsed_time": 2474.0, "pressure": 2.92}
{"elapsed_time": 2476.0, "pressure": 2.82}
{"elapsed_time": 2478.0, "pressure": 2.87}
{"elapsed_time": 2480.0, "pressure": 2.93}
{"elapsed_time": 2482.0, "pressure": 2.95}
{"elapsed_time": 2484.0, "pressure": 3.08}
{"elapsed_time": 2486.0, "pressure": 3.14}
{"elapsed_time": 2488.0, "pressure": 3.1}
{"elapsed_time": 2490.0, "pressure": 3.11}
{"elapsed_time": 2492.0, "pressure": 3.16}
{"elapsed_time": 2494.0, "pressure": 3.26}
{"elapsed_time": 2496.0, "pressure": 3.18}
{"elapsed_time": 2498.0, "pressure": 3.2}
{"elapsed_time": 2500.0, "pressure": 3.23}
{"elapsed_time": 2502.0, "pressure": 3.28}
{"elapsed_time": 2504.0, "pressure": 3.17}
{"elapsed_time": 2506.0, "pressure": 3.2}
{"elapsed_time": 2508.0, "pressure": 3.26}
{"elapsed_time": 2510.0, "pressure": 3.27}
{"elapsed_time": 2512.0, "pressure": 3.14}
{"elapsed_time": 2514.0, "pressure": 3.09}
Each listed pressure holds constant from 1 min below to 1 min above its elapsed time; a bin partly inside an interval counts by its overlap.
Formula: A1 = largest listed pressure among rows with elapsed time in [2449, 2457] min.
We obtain 2.96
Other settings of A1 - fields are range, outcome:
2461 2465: 2.82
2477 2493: 3.16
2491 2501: 3.26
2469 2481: 2.95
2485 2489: 3.14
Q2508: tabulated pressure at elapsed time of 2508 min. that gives 3.26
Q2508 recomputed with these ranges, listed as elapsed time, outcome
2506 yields 3.2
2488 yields 3.1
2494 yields 3.26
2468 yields 2.87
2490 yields 3.11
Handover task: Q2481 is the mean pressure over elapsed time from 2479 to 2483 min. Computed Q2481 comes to 2.94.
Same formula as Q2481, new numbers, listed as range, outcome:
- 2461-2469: 2.84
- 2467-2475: 2.9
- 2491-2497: 3.2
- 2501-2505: 3.22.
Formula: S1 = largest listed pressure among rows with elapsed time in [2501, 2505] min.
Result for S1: 3.28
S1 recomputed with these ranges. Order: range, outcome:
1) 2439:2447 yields 2.93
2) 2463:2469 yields 2.87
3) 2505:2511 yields 3.27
